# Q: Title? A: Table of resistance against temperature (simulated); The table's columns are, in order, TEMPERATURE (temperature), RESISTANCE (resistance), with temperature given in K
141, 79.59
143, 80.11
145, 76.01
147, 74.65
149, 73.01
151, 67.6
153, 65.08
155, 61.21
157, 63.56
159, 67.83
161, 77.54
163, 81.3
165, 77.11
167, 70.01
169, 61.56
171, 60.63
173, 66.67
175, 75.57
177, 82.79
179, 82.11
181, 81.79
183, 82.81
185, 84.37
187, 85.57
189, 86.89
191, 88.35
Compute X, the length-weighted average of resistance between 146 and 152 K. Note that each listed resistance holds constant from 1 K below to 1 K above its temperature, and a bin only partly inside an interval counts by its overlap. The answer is 71.8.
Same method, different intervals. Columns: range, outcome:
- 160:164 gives 79.4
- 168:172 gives 61.1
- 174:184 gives 81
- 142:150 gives 75.9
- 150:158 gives 64.4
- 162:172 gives 70.1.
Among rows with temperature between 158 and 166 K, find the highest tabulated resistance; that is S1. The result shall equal 81.3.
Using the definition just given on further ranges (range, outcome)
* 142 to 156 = 80.11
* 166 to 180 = 82.79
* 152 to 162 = 77.54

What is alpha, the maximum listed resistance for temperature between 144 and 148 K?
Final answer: 76.01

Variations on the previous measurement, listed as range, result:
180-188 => 85.57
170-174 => 66.67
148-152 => 73.01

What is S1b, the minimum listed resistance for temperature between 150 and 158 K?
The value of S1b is 61.21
